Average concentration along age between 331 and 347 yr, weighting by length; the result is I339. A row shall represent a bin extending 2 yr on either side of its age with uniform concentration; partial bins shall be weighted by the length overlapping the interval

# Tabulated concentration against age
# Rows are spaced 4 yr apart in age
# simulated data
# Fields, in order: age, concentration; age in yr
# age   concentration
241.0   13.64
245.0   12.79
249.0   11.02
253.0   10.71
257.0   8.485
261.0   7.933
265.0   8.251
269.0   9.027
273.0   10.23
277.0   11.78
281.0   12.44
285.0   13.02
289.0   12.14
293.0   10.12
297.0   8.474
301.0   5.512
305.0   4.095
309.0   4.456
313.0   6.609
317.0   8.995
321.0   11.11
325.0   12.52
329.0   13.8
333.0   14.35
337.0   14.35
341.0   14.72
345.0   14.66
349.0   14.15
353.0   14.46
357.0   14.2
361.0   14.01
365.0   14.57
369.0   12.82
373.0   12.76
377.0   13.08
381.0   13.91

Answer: 14.5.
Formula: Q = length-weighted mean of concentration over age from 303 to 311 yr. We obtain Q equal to 4.28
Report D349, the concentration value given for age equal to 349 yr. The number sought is 14.15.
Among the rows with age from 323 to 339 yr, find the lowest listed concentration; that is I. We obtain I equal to 12.52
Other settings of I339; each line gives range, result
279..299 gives 11.2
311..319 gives 7.8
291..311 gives 6.53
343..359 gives 14.4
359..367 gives 14.3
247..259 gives 10.1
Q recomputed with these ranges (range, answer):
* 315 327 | 10.9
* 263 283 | 10.3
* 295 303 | 6.99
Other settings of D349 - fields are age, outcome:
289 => 12.14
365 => 14.57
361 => 14.01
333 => 14.35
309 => 4.456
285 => 13.02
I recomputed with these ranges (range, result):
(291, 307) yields 4.095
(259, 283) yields 7.933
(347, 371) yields 12.82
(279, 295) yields 10.12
